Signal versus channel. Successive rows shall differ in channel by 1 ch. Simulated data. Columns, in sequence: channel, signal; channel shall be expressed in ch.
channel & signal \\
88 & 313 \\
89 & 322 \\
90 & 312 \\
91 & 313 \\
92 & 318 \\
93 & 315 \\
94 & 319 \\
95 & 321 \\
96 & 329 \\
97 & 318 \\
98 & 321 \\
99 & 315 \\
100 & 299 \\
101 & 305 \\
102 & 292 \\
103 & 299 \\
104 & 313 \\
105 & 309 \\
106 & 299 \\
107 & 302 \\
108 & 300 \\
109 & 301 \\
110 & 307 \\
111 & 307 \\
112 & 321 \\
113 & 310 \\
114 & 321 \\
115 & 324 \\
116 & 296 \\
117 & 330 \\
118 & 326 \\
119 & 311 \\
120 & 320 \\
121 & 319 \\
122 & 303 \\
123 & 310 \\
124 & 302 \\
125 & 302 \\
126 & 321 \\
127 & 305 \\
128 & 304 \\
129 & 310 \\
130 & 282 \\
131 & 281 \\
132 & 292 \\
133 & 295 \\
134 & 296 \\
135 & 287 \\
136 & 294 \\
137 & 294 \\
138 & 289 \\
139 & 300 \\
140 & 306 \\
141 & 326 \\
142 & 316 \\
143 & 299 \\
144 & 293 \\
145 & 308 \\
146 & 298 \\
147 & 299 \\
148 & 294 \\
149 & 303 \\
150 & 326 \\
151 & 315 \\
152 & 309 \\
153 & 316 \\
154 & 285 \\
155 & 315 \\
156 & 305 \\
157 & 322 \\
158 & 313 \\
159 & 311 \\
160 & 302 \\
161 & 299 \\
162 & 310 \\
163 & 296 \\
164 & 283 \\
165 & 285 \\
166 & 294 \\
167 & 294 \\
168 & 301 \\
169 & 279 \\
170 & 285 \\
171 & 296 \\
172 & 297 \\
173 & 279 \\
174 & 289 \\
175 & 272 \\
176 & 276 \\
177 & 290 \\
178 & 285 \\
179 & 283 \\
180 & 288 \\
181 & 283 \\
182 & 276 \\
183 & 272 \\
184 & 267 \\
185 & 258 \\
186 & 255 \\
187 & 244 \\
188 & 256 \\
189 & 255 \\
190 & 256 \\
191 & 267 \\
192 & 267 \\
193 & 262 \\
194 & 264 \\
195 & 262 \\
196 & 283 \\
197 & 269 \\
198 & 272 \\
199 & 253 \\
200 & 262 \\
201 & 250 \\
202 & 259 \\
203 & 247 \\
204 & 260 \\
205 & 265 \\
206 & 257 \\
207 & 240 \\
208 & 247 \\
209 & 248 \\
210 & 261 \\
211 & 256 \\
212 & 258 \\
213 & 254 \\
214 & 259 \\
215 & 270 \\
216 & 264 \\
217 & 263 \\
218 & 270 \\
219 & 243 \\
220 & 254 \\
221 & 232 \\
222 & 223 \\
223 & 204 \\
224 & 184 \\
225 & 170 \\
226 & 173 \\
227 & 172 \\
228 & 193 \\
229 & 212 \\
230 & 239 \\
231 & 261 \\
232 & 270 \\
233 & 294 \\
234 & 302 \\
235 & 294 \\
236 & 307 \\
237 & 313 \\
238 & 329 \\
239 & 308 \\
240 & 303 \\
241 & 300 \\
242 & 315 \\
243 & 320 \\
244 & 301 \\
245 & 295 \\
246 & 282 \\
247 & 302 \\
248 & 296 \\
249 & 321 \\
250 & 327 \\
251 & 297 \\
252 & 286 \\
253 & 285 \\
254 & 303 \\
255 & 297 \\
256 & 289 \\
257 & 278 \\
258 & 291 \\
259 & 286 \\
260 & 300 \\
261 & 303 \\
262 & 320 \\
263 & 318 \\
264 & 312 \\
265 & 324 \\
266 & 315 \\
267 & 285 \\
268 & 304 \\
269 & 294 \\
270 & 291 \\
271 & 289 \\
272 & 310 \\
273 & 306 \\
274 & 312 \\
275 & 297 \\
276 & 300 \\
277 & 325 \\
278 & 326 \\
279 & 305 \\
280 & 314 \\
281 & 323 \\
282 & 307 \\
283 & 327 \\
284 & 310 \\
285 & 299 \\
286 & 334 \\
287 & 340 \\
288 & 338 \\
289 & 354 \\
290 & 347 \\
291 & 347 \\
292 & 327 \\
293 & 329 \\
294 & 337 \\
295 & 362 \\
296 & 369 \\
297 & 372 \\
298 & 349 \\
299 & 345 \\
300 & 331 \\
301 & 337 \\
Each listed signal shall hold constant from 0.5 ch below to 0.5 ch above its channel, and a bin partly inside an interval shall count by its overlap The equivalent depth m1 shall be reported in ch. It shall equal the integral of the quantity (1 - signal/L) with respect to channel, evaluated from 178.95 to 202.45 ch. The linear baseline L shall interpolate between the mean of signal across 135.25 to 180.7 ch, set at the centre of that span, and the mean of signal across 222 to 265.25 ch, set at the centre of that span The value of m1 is 2.1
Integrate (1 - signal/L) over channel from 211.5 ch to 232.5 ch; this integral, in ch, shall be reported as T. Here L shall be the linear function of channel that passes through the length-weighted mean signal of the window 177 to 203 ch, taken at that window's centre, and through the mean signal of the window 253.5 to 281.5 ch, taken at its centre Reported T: 3.7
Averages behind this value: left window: 266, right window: 304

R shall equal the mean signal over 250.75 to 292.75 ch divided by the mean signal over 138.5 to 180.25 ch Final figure 1.0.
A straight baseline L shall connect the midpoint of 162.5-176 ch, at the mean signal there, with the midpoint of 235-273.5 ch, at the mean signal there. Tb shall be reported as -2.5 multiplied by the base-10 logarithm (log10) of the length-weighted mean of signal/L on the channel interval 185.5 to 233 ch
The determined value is 0.19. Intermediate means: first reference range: 288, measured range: 247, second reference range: 303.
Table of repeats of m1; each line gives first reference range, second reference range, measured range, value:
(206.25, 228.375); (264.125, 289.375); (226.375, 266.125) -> -2.7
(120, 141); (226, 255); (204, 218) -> 1.5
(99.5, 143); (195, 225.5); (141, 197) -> -2.6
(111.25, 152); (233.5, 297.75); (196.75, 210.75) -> 2.4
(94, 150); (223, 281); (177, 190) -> 1.3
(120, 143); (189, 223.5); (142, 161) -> -1.1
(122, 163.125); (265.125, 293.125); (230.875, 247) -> 0.6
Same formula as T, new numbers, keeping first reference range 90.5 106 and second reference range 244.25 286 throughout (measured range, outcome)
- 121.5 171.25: 1.4 ch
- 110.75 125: -0.1 ch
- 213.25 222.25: 1.5 ch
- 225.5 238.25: 2.0 ch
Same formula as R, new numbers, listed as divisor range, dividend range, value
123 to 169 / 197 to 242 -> 0.85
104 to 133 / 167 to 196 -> 0.89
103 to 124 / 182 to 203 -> 0.84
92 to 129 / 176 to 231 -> 0.81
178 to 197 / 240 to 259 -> 1.12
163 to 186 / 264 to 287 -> 1.09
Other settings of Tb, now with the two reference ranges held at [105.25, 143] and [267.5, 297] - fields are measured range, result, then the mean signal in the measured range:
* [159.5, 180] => 0.07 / 290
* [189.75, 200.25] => 0.18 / 265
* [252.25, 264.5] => 0.08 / 298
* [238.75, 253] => 0.05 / 303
